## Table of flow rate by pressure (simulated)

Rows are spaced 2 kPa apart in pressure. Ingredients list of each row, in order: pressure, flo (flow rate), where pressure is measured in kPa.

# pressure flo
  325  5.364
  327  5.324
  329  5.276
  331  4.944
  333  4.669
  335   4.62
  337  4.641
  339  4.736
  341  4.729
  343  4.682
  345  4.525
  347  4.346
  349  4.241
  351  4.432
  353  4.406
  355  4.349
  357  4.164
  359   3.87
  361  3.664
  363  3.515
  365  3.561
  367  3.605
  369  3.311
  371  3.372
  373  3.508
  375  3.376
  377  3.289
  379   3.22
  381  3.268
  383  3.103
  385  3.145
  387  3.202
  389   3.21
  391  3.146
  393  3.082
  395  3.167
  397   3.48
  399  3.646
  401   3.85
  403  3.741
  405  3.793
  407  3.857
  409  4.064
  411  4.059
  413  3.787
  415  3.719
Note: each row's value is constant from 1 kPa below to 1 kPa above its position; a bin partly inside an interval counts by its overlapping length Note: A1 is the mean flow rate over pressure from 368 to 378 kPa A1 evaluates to 3.37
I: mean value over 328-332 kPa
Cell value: 5.11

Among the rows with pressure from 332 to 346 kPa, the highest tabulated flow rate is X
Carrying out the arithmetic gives 4.736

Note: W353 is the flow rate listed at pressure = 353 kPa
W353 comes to 4.406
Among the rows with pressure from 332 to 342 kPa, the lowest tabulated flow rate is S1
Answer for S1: 4.62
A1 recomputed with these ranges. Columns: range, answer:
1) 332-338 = 4.64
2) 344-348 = 4.44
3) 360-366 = 3.58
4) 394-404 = 3.58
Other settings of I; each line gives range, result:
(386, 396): 3.16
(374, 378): 3.33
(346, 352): 4.34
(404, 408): 3.83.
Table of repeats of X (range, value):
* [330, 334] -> 4.944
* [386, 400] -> 3.646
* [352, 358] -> 4.406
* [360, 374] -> 3.664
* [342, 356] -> 4.682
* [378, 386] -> 3.268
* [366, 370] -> 3.605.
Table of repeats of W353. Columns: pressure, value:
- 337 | 4.641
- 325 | 5.364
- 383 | 3.103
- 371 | 3.372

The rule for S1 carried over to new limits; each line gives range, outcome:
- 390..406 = 3.082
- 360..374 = 3.311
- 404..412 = 3.793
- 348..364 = 3.515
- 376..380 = 3.22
